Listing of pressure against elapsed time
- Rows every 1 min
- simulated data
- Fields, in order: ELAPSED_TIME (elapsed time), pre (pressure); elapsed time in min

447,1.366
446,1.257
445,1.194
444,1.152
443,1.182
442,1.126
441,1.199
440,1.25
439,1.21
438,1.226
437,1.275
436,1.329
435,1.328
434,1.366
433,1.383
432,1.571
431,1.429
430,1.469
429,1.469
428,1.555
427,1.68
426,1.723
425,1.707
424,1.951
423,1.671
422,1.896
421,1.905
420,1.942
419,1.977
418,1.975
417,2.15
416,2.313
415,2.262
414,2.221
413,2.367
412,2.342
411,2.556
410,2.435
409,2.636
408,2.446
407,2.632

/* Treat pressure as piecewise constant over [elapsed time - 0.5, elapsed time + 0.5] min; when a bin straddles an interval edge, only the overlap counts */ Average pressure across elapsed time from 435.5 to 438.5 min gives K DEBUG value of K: 1.28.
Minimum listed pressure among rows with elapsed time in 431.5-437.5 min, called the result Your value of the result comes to 1.275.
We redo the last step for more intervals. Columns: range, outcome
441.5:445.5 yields 1.126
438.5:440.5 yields 1.21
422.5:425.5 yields 1.671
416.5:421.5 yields 1.905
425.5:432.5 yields 1.429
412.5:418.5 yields 1.975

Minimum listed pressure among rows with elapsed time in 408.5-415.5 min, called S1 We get 2.221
